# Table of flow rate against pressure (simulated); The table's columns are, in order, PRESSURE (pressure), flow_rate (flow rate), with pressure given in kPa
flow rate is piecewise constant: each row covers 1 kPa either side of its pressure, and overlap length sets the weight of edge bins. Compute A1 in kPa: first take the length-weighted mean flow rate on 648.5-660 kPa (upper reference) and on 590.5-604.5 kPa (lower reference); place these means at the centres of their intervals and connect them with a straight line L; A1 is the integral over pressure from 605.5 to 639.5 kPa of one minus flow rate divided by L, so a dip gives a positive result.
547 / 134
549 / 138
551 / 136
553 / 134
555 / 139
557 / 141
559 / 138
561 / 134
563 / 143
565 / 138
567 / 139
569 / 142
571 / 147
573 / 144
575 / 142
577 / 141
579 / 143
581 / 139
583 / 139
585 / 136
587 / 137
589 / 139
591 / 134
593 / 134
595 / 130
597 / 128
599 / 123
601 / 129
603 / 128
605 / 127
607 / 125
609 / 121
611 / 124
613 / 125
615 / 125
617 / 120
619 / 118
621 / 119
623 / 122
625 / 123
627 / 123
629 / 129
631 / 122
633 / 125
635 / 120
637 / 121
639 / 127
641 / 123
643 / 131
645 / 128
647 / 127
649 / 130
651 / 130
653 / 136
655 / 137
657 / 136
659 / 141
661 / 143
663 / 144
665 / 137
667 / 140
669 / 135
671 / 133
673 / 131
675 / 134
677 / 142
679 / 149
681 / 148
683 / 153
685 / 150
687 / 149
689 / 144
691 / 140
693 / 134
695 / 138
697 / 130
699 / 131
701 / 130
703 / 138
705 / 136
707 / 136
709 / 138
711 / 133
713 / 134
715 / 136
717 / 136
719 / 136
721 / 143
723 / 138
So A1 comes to 2.3 kPa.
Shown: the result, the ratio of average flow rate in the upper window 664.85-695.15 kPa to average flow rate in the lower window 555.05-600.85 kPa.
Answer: 1.03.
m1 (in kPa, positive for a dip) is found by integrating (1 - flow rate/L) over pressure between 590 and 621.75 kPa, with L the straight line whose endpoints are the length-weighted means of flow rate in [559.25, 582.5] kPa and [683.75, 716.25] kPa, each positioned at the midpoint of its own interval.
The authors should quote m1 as 3.2 kPa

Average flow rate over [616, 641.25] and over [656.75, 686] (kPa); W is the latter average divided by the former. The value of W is 1.15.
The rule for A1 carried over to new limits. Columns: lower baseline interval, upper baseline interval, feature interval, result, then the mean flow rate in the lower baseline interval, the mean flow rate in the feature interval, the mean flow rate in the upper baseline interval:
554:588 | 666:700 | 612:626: 1.8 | 140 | 122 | 140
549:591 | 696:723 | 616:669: 3.2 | 139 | 129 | 135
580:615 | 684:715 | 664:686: -0.9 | 130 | 141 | 137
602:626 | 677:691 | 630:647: 0.9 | 123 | 125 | 148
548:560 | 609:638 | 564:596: -1.7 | 138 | 139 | 123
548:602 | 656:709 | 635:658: 1.6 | 137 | 129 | 139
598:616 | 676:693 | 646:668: 0.4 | 125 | 136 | 146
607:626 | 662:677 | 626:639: 0.3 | 122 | 124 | 137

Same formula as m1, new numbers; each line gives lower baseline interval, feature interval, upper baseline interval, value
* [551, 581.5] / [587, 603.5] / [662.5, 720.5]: 1.0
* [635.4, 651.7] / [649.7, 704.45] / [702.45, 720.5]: -3.2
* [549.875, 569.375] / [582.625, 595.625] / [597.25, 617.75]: -0.6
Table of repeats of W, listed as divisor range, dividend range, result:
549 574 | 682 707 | 1.00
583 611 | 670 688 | 1.10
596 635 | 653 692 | 1.14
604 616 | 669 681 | 1.11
